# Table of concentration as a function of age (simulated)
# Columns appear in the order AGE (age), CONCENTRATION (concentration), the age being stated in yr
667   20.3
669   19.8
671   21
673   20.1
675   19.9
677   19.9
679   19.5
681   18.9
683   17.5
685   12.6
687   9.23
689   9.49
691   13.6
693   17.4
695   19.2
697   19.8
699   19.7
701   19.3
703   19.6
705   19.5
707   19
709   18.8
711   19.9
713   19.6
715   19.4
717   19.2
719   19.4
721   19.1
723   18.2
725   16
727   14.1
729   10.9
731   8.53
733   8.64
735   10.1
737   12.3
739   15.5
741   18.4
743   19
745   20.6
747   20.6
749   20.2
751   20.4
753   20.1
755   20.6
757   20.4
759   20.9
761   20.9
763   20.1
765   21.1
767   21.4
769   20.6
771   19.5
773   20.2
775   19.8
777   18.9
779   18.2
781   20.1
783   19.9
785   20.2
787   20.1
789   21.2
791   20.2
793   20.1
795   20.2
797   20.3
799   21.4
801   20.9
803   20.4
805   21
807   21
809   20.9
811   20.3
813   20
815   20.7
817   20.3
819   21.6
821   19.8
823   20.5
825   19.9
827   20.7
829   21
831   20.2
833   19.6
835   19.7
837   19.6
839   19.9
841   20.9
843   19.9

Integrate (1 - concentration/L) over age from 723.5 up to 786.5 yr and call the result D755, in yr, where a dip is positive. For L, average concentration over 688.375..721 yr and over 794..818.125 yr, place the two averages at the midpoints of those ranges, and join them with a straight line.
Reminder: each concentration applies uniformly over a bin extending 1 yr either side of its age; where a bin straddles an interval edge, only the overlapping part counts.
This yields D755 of 5.0 yr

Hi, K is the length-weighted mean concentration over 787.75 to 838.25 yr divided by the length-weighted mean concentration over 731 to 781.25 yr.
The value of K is 1.1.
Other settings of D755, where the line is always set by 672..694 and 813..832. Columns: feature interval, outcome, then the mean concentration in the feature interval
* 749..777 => -2.61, 20.4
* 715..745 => 3.97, 15.3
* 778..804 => -0.96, 20.2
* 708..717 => -1.21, 19.4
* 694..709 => -2.36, 19.4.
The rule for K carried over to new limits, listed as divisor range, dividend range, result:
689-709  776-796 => 1.10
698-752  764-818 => 1.18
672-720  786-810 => 1.15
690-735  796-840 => 1.20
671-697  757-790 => 1.21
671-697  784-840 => 1.22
